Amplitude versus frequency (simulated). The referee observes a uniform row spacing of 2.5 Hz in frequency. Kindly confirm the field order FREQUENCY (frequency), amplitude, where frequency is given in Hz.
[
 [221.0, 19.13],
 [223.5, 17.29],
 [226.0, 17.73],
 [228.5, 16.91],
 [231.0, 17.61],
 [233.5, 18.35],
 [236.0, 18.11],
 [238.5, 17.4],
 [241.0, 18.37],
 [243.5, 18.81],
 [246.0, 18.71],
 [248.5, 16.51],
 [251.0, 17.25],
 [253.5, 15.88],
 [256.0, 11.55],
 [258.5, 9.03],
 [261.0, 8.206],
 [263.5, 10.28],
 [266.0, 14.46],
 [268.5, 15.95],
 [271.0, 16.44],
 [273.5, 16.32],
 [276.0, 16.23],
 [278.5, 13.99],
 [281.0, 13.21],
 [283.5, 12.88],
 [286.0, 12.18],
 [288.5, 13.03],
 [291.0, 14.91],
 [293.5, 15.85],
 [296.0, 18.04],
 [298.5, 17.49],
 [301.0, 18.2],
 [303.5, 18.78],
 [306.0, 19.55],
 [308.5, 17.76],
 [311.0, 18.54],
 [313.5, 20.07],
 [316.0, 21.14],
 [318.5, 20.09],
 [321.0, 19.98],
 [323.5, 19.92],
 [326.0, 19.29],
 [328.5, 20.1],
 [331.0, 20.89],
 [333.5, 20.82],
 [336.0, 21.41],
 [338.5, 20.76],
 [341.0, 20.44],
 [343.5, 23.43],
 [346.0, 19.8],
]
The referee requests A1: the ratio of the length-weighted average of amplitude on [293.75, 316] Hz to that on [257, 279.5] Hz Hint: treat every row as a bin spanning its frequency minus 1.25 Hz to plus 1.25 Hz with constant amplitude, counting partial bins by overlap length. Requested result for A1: 1.39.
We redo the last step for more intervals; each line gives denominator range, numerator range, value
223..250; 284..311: 0.93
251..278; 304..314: 1.39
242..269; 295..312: 1.29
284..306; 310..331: 1.24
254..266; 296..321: 1.79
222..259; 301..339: 1.18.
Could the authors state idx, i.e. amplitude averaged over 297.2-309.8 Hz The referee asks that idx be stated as 18.4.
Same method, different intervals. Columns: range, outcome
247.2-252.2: 16.9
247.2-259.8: 14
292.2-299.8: 17.1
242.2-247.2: 18.8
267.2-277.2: 16.2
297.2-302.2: 17.8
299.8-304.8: 18.5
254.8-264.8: 9.78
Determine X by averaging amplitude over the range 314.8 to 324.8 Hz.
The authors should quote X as 20.3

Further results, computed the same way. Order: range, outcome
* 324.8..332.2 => 20.1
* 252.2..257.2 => 13.8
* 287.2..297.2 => 15.4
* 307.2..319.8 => 19.5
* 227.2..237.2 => 17.7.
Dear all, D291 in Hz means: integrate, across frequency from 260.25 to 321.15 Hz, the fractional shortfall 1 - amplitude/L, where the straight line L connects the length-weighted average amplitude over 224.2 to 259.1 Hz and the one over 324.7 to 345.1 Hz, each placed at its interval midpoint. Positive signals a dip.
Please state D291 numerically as 9.2 Hz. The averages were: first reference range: 16.7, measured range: 16.1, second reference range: 20.9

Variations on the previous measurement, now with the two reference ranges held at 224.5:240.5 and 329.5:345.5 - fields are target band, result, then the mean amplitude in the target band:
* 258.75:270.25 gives 4.1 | 12.1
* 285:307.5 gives 3.8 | 16.5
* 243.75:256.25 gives 1.2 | 16.6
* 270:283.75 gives 3.0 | 15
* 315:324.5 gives 0.2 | 20.3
